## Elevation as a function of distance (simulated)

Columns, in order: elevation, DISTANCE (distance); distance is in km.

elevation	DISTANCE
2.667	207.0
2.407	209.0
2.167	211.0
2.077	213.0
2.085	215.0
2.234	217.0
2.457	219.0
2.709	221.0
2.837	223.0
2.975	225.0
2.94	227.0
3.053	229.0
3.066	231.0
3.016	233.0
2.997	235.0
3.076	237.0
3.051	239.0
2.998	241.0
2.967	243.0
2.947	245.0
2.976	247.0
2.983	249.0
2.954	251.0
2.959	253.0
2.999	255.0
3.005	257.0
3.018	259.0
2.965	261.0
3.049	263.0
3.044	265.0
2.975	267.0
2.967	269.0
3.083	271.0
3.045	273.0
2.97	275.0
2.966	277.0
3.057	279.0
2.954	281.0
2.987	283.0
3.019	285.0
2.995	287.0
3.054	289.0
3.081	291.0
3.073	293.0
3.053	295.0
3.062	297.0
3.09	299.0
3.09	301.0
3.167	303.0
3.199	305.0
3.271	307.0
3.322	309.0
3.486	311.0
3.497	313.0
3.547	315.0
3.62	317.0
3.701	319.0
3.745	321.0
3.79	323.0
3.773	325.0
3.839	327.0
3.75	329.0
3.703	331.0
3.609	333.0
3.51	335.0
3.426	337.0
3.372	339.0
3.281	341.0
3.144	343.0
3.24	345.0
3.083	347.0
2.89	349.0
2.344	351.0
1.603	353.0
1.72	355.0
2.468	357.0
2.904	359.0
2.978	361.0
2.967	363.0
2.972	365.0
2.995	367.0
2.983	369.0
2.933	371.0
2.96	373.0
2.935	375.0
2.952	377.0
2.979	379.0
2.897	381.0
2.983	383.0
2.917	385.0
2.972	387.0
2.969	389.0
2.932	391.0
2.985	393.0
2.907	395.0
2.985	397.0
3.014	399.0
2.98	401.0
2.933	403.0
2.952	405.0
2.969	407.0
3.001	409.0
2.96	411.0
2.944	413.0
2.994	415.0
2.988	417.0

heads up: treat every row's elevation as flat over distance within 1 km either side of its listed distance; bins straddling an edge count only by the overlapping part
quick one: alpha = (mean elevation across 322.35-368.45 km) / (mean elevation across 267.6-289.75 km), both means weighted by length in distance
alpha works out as 1.03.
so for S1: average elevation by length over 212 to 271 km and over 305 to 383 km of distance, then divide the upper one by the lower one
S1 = 1.10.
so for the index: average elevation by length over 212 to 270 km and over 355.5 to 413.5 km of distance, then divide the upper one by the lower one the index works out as 1.0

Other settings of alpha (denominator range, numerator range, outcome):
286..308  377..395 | 0.95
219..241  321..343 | 1.22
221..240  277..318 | 1.06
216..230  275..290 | 1.09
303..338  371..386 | 0.83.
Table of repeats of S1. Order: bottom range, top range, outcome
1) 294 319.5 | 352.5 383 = 0.84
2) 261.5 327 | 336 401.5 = 0.90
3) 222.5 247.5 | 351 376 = 0.90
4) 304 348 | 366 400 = 0.85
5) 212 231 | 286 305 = 1.18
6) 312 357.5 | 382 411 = 0.91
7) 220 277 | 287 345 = 1.14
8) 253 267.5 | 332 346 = 1.12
